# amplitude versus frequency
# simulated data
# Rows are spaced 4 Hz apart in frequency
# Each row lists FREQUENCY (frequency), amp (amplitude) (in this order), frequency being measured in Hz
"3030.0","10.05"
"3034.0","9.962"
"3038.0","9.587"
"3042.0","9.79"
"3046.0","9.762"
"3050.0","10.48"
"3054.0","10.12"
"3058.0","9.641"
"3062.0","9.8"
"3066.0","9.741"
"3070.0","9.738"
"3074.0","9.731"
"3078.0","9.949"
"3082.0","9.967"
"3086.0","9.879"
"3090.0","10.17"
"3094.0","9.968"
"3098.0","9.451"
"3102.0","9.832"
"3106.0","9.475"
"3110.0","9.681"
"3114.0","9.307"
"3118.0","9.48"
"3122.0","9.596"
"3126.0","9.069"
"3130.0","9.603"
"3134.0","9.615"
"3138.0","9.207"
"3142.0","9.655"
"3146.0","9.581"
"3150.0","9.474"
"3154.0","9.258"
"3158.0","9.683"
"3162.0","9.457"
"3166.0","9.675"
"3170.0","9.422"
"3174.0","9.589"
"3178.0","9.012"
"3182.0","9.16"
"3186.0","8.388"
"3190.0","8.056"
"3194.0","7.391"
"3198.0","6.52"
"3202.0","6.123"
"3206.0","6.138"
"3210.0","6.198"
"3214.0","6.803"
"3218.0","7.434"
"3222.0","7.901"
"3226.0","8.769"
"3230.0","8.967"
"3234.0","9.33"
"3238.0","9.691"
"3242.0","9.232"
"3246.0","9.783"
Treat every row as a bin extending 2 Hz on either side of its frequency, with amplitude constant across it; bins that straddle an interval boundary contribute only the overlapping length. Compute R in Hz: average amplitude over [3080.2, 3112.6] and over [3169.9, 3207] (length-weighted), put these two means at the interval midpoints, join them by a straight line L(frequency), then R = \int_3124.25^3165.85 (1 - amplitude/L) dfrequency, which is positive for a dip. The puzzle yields -3.1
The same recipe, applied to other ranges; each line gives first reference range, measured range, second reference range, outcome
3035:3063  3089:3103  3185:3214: -1.4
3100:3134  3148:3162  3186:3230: -1.5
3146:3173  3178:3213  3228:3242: 7.7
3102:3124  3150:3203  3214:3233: 0.6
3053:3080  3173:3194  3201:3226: -3.1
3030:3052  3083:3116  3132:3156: -0.2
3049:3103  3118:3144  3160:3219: -1.5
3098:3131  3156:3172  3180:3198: -1.9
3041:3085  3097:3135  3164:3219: -1.9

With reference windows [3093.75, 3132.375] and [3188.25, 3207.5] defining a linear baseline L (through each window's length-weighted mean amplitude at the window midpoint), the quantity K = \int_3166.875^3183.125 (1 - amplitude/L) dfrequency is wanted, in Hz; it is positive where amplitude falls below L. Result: -3.8 Hz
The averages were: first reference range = 9.53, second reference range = 6.85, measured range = 9.33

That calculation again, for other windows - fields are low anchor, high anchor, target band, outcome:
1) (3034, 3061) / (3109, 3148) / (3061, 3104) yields -0.55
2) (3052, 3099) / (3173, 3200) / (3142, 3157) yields -1.19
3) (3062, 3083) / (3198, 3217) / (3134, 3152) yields -3.28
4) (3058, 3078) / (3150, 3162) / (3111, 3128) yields 0.37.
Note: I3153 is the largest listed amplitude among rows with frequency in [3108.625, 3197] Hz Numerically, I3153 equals 9.683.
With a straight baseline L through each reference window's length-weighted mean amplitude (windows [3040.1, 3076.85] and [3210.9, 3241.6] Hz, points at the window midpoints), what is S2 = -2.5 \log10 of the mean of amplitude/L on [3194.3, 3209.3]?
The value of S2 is 0.32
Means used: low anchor 9.87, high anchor 8.38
